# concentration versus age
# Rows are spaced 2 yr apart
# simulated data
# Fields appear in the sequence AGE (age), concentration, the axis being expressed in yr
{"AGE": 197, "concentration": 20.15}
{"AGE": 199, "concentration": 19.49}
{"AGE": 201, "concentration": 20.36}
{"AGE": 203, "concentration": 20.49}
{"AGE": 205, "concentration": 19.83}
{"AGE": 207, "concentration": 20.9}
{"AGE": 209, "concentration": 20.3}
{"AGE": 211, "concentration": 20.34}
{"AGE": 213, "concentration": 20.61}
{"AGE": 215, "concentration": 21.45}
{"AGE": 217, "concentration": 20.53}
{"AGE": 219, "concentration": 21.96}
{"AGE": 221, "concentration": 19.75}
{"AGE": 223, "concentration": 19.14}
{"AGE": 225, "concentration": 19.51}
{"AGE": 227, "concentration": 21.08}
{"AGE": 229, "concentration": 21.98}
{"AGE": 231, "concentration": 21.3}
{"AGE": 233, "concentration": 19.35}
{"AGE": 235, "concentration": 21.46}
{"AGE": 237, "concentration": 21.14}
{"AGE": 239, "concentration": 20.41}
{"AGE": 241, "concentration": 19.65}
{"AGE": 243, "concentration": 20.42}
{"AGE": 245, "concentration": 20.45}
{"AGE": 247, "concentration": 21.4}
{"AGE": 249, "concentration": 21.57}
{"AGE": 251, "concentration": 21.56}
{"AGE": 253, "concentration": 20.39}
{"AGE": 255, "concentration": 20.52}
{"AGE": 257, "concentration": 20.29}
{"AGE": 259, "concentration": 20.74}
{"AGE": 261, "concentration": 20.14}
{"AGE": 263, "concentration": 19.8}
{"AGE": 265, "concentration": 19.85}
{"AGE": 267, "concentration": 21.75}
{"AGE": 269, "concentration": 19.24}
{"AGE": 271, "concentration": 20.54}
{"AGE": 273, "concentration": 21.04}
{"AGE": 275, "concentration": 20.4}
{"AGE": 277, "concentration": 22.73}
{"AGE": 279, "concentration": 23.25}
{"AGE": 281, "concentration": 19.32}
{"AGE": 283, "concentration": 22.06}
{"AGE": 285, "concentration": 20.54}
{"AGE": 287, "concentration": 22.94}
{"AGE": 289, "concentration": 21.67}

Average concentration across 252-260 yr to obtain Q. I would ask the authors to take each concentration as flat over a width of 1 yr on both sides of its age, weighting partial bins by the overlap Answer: 20.5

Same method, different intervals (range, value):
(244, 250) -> 21.1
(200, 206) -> 20.2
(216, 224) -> 20.3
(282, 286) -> 21.3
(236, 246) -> 20.4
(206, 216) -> 20.7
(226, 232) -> 21.5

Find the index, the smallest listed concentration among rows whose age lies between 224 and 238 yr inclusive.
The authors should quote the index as 19.35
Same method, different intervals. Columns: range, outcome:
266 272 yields 19.24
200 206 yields 19.83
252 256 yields 20.39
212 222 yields 19.75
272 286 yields 19.32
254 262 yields 20.14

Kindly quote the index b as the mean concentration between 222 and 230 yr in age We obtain 20.4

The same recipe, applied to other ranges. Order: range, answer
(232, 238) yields 20.7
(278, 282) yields 21.3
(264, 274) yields 20.5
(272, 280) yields 21.9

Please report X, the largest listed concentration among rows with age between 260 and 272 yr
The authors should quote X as 21.75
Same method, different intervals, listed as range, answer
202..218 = 21.45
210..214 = 20.61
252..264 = 20.74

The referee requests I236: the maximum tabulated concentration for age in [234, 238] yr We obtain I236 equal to 21.46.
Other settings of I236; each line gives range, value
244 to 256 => 21.57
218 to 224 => 21.96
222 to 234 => 21.98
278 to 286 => 23.25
